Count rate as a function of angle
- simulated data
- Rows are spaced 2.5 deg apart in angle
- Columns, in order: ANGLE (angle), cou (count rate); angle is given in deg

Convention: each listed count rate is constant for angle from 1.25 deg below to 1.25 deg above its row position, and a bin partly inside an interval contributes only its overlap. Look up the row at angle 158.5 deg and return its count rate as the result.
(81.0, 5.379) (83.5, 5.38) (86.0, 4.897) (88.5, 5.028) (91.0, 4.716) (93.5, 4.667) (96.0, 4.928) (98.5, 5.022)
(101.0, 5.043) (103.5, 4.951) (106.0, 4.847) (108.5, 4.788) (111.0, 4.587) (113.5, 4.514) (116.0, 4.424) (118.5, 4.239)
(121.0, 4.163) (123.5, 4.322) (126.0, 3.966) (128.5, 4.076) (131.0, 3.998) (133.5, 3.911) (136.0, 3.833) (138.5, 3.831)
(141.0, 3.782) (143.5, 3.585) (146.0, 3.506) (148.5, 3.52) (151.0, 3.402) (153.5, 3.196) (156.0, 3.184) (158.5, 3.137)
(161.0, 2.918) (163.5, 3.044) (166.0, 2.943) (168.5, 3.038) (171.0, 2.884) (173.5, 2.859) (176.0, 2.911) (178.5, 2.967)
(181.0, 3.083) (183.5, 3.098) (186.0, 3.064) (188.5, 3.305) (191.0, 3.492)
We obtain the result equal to 3.137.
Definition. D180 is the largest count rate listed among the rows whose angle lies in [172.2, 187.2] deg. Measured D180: 3.098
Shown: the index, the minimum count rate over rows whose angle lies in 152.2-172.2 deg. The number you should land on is 2.884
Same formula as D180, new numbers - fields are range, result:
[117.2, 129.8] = 4.322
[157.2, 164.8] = 3.137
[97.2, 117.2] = 5.043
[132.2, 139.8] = 3.911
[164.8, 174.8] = 3.038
